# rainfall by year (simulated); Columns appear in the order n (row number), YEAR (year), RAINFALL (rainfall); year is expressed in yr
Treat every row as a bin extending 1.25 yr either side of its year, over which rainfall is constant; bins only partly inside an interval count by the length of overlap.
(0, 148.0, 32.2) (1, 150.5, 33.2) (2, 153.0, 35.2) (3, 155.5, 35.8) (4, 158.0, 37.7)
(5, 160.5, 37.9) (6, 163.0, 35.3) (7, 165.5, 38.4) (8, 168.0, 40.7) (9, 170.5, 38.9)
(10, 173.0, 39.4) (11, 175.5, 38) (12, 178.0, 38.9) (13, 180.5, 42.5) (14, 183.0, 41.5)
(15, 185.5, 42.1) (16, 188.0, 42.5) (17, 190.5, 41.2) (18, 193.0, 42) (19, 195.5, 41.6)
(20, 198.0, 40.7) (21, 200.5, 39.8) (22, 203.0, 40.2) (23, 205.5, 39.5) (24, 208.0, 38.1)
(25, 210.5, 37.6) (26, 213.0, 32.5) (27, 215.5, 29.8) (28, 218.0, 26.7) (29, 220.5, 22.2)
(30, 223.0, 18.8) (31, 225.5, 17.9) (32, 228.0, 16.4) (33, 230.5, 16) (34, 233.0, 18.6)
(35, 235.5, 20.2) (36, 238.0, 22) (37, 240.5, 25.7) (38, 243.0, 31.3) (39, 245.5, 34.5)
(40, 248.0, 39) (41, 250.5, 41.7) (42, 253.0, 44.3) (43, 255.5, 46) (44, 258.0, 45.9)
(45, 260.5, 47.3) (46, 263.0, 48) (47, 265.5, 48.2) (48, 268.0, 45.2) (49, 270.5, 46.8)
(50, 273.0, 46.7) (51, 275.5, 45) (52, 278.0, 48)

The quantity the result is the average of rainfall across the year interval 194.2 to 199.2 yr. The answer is 41.2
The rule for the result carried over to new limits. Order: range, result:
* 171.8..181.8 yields 39.7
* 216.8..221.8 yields 24.4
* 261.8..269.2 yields 47.1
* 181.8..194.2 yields 41.9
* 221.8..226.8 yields 18.3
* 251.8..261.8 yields 45.9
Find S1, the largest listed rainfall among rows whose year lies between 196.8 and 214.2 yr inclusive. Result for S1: 40.7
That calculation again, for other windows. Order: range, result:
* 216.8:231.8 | 26.7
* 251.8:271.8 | 48.2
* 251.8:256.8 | 46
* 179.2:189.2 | 42.5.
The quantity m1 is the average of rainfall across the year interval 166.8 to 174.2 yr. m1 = 39.7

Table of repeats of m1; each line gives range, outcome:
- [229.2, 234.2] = 17.3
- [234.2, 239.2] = 21.1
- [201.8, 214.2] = 37.6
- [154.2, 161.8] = 37.1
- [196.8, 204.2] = 40.2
